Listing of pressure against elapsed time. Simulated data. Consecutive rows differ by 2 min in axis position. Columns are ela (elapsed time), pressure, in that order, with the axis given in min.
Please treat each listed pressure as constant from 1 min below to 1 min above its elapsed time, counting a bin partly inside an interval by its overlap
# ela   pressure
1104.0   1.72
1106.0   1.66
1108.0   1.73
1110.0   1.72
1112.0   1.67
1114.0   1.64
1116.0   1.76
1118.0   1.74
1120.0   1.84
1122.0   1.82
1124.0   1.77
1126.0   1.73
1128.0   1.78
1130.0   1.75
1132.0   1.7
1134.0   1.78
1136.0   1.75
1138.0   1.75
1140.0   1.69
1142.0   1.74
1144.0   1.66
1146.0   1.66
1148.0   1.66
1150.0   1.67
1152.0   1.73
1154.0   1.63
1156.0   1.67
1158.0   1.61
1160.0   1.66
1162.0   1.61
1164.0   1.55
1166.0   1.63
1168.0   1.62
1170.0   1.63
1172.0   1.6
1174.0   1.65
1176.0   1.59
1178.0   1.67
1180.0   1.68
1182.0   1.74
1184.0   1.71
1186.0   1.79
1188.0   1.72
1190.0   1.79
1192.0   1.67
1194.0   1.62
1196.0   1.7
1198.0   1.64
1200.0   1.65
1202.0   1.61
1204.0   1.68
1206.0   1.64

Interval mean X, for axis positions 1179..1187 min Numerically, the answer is 1.73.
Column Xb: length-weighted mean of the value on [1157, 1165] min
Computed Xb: 1.61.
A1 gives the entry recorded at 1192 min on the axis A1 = 1.67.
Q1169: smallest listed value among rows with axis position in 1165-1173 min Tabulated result 1.6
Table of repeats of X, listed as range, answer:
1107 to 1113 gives 1.71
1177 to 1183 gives 1.7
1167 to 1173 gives 1.62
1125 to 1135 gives 1.75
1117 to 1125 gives 1.79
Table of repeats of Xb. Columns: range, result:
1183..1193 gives 1.74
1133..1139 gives 1.76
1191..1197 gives 1.66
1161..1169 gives 1.6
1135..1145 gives 1.72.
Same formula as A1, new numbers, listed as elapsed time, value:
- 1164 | 1.55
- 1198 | 1.64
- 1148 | 1.66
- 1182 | 1.74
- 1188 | 1.72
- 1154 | 1.63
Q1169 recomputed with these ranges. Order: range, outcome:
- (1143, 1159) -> 1.61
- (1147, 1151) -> 1.66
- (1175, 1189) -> 1.59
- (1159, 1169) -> 1.55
